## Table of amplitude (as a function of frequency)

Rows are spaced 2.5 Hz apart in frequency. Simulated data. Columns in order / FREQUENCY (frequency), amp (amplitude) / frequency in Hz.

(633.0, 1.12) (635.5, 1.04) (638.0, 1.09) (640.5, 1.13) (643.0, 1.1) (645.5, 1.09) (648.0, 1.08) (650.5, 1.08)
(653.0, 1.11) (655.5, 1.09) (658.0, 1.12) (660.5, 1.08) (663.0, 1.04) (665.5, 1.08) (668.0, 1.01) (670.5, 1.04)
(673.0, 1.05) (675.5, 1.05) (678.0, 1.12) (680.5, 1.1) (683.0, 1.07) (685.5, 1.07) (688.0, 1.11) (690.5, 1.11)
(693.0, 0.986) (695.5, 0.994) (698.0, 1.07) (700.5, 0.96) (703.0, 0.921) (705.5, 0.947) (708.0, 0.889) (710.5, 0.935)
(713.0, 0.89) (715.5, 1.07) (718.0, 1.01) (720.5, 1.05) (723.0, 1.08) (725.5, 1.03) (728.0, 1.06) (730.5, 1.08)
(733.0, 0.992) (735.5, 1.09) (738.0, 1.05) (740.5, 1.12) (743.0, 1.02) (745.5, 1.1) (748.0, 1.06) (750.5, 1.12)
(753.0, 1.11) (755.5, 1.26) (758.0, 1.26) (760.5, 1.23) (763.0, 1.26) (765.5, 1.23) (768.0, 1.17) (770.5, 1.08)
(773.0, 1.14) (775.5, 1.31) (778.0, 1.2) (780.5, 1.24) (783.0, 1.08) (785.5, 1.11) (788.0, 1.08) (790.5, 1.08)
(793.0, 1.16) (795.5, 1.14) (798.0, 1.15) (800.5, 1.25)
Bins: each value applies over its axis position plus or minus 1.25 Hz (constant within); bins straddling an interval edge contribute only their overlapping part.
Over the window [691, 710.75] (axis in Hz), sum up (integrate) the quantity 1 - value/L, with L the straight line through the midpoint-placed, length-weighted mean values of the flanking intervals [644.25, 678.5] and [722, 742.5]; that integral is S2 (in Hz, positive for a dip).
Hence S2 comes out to 1.79 Hz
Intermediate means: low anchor 1.07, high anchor 1.06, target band 0.97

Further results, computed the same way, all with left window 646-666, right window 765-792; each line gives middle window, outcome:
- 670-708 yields 2.4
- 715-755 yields 2.2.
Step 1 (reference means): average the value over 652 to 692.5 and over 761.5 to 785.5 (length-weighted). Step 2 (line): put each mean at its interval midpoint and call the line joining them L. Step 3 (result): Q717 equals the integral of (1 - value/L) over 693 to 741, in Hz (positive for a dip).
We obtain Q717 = 4.9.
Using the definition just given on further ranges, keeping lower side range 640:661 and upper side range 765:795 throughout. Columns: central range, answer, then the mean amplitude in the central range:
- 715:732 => 1.2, 1.05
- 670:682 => 0.4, 1.07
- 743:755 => 0.4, 1.1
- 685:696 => 0.6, 1.06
